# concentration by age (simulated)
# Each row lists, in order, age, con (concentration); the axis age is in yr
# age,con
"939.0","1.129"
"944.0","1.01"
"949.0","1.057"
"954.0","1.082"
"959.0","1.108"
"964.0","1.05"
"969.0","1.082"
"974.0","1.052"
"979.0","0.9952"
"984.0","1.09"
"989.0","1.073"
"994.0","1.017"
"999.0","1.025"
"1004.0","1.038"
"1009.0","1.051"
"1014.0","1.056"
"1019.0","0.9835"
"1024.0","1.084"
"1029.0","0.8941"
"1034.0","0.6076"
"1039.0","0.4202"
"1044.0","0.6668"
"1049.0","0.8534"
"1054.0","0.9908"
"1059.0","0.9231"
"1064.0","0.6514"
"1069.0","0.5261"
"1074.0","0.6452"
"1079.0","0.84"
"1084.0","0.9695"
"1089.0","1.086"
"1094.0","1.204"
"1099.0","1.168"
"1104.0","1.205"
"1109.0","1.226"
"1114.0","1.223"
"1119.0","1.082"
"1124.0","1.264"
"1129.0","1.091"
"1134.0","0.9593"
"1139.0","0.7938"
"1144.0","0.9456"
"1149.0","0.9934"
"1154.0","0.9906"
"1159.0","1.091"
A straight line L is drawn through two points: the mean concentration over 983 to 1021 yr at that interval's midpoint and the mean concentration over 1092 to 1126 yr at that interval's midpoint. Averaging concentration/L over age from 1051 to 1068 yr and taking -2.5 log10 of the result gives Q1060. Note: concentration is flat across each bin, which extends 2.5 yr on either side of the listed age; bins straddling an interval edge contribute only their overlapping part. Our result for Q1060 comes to 0.333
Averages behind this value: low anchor 1.04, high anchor 1.19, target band 0.826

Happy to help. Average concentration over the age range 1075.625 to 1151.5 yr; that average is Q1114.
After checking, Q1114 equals 1.07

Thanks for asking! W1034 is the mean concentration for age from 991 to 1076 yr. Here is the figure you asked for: 0.852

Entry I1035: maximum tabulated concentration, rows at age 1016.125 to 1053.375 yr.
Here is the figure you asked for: 1.084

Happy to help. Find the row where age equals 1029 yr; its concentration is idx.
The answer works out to 0.8941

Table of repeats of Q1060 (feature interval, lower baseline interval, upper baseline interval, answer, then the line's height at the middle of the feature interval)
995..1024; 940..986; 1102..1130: 0.07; 1.1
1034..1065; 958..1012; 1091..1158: 0.39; 1.07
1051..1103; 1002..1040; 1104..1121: 0.19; 1.08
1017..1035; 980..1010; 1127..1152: 0.13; 1.03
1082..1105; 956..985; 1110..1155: -0.08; 1.05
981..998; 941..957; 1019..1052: -0.14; 0.923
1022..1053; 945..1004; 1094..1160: 0.37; 1.07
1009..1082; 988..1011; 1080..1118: 0.32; 1.09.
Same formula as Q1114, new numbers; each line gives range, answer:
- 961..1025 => 1.05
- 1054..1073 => 0.734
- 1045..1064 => 0.867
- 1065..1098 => 0.881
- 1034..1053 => 0.669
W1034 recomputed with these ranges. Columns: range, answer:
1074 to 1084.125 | 0.825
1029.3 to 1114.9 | 0.888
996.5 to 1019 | 1.04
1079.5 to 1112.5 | 1.13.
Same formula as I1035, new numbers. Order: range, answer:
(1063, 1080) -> 0.84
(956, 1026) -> 1.108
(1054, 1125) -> 1.264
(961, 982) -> 1.082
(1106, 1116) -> 1.226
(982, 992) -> 1.09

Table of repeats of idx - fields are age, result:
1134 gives 0.9593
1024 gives 1.084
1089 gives 1.086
